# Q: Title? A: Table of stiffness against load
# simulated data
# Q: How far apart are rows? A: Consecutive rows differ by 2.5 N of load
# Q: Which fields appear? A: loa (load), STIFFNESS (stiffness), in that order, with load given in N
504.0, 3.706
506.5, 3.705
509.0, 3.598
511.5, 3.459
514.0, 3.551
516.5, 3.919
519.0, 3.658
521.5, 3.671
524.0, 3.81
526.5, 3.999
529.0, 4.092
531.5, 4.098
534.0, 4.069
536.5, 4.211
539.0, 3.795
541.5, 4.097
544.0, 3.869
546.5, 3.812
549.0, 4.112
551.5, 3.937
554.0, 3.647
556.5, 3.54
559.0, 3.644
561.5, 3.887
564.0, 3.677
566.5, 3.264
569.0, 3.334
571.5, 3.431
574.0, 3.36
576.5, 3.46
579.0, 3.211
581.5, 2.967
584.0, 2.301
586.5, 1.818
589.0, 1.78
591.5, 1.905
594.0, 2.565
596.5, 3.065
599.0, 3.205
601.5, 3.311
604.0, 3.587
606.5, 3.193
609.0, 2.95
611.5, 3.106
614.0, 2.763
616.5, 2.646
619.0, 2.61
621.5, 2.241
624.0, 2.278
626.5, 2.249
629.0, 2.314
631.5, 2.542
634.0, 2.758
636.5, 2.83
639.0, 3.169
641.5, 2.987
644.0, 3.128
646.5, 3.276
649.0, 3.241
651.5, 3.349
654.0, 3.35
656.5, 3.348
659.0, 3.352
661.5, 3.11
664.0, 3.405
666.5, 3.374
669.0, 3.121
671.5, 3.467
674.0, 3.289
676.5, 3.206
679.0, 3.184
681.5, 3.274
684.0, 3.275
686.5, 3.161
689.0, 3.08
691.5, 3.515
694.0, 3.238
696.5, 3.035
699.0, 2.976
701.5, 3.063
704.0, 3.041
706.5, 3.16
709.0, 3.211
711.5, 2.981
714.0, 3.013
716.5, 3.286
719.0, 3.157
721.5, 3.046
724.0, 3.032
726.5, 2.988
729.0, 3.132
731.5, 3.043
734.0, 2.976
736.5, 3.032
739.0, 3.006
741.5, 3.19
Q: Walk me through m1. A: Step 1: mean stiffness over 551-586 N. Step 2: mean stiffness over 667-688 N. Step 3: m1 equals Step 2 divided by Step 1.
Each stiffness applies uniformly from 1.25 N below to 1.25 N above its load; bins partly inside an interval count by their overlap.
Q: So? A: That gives 0.97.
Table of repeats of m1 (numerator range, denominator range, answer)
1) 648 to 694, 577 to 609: 1.19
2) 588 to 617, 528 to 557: 0.72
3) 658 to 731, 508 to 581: 0.85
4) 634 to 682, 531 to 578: 0.86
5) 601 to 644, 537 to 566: 0.73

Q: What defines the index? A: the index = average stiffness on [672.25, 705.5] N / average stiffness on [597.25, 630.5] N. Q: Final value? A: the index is 1.1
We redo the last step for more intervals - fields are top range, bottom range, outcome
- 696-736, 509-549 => 0.79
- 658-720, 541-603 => 0.99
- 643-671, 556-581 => 0.95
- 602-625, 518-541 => 0.72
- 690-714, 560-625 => 1.07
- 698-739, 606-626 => 1.14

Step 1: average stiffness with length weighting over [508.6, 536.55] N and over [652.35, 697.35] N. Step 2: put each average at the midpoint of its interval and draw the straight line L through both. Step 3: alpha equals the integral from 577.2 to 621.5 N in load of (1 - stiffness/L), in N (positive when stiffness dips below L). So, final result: 9.9 N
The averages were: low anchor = 3.84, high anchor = 3.27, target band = 2.76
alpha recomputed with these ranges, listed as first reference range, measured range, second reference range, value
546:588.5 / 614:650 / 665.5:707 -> 5.88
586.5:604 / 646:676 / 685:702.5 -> -3.21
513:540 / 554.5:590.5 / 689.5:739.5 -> 5.72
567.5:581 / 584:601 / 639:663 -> 4.55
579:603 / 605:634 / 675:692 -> 1.47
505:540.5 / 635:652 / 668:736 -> 1.23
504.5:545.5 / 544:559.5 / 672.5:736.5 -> -0.22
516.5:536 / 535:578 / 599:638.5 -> -1.88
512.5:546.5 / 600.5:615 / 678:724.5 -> 1.64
